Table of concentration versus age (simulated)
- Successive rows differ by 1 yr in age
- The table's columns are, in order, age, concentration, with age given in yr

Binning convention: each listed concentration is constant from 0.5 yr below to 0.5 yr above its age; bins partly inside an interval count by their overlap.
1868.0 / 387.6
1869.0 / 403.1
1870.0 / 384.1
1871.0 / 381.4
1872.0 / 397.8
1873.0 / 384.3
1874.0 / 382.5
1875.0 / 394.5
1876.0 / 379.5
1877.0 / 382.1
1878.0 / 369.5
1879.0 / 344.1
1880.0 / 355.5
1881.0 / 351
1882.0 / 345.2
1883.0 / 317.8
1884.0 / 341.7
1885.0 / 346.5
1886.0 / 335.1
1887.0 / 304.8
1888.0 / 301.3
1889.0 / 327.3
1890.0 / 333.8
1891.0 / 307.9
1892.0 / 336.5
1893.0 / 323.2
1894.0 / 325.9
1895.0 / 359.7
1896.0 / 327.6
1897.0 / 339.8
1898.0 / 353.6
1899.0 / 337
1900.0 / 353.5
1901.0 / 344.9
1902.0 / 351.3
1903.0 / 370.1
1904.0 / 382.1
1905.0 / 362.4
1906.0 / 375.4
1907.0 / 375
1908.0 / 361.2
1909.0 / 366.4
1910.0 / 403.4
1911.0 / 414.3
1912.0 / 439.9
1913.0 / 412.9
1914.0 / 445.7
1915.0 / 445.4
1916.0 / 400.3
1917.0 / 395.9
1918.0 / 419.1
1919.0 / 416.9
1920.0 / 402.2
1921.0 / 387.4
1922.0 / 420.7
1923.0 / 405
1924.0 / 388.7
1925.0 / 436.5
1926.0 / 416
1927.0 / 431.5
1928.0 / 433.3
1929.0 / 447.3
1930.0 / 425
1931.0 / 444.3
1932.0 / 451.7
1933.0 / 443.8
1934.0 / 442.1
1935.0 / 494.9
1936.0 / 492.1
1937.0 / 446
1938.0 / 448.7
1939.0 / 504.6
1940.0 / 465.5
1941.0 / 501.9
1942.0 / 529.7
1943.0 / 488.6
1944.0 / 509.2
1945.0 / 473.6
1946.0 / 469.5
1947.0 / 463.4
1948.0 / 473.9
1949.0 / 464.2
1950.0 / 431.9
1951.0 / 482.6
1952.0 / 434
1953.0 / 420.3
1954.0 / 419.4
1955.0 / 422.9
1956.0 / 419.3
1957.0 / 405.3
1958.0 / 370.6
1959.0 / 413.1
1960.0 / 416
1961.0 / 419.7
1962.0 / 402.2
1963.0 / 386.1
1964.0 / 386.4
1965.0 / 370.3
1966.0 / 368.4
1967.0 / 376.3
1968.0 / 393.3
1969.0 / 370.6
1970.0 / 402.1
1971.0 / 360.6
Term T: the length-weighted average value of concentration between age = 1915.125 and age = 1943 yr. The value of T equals 441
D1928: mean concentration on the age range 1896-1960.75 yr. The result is 423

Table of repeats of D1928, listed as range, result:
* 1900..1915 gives 387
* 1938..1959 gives 456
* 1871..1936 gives 382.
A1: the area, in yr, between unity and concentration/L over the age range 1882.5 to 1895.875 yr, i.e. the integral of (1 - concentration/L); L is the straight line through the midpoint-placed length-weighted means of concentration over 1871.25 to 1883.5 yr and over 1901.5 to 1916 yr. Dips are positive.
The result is 1.8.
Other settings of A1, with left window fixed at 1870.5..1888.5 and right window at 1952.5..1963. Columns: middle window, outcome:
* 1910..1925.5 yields -1.3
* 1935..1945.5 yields -2.3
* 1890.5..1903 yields 1.0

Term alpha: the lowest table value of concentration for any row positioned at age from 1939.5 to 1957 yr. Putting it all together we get 405.3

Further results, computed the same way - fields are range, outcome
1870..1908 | 301.3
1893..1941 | 323.2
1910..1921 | 387.4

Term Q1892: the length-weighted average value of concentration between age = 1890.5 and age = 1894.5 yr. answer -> 323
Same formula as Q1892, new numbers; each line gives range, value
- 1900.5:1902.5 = 348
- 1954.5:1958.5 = 405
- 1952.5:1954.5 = 420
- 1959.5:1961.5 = 418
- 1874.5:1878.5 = 381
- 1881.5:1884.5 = 335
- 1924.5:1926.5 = 426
